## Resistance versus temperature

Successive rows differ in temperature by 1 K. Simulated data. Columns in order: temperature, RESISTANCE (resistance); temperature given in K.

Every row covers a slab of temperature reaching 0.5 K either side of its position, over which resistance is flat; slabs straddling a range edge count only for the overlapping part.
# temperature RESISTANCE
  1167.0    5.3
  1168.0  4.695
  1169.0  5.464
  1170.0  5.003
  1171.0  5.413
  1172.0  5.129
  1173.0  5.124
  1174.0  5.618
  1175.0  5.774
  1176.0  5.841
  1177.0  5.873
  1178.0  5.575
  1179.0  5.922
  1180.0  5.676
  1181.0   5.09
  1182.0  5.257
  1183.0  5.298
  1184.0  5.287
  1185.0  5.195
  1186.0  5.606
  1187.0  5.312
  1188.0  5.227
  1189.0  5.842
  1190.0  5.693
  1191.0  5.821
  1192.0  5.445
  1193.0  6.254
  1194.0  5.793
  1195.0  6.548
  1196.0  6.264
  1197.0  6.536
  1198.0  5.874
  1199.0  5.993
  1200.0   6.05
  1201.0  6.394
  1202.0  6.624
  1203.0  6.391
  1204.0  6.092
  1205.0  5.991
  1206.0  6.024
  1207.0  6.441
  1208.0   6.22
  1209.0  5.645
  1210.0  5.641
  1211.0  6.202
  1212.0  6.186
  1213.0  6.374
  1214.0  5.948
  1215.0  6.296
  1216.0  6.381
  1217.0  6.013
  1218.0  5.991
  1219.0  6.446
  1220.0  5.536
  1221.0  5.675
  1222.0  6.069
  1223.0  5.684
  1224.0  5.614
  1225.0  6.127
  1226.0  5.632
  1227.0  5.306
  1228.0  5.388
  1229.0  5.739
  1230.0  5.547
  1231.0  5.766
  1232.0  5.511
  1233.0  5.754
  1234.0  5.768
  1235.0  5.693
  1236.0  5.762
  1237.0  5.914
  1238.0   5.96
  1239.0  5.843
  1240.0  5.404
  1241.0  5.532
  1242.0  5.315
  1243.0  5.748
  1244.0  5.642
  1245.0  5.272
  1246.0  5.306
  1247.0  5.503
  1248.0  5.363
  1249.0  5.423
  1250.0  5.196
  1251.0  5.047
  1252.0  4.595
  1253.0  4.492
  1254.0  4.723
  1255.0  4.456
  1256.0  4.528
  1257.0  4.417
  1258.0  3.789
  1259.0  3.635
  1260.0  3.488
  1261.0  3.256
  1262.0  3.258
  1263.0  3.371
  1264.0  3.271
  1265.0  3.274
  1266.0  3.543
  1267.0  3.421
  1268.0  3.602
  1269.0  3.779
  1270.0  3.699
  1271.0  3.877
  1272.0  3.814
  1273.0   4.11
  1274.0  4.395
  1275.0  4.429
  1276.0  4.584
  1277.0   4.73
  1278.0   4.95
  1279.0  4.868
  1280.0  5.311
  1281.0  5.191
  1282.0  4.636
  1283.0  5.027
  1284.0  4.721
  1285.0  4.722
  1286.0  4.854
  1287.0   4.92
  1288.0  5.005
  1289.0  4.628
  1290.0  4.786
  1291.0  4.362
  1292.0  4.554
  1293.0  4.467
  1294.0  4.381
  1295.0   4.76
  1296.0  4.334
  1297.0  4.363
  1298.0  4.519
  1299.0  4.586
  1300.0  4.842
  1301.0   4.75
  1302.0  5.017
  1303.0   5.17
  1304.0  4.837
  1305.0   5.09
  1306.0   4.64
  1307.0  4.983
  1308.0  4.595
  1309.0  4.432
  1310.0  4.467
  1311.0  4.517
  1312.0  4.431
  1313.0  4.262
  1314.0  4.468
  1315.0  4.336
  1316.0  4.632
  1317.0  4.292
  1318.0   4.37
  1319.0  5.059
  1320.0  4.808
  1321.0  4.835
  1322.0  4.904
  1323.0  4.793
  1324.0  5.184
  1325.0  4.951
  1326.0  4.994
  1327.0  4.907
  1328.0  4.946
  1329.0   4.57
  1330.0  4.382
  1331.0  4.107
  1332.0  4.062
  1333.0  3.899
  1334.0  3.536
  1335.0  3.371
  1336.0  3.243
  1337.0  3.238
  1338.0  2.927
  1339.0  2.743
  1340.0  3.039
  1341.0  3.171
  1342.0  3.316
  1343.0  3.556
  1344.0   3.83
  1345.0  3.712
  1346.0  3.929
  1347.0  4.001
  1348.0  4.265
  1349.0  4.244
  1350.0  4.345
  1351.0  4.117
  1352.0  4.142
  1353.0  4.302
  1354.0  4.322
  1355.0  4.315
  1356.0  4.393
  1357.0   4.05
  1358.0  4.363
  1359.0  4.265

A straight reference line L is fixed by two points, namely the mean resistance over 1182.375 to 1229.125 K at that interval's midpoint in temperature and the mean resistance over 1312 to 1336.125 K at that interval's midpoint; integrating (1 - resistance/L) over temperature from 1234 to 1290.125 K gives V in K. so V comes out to 6.2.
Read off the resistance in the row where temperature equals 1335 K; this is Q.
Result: 3.371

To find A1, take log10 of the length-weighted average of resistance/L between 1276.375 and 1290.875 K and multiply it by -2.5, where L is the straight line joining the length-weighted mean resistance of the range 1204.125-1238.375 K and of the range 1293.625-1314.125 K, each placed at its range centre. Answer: 0.02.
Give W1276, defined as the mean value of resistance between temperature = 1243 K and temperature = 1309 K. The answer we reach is 4.52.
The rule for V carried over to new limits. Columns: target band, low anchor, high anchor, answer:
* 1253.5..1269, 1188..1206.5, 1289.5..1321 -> 4.4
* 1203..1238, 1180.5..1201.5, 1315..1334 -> -2.5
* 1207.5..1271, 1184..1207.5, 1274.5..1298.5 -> 2.9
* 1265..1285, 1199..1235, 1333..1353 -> 2.2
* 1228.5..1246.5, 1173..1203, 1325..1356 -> -1.6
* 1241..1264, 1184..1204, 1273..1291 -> 2.5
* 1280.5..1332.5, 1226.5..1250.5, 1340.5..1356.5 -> -1.0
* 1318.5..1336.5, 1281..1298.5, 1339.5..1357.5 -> -1.1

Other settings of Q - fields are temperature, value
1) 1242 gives 5.315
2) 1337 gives 3.238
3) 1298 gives 4.519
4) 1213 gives 6.374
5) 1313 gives 4.262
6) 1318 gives 4.37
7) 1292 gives 4.554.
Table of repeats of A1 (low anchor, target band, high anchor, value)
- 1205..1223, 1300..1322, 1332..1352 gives -0.11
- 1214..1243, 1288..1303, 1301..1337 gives 0.05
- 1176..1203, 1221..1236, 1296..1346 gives -0.06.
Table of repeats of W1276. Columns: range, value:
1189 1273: 5.33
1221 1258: 5.4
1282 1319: 4.65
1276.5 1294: 4.8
